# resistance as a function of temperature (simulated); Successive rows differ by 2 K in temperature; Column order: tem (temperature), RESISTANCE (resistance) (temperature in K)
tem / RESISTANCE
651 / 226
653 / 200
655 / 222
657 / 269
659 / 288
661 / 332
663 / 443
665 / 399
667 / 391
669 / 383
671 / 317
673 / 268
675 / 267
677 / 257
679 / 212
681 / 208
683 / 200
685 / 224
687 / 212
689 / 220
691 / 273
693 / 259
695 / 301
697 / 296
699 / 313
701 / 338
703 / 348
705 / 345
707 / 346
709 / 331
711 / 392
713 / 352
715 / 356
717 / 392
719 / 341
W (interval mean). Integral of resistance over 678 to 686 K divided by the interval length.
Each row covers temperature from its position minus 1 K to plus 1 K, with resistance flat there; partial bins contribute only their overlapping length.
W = 211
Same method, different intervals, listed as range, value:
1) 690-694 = 266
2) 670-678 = 277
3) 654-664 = 311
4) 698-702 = 326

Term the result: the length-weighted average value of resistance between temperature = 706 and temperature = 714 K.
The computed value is 355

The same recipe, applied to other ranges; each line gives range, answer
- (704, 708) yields 346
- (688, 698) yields 270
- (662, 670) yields 404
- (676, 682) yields 226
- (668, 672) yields 350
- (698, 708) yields 338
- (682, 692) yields 226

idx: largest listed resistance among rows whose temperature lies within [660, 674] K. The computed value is 443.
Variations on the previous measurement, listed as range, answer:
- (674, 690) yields 267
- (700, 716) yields 392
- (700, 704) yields 348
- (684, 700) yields 313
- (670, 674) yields 317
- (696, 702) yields 338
